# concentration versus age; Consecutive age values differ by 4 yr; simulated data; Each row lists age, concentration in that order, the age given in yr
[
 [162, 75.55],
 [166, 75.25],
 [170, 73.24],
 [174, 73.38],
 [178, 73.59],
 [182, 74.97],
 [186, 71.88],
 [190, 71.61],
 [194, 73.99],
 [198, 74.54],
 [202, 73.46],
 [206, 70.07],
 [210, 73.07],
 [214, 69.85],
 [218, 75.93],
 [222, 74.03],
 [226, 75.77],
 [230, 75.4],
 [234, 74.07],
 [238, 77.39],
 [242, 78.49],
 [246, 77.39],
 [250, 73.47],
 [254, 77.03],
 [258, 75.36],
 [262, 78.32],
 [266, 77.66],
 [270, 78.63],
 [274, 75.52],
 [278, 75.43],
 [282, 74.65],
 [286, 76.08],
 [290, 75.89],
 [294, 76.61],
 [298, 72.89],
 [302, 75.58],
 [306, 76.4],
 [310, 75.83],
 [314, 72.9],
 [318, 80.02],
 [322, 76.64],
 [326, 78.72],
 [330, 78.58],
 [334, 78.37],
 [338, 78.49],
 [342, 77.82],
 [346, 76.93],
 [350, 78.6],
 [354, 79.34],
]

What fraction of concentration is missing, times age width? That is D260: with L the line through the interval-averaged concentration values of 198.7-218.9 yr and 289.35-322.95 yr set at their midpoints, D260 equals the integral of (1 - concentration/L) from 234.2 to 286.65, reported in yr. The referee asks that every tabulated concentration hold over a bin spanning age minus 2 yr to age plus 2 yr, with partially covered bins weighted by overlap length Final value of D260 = -1.6 yr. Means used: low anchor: 72.4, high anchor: 75.8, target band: 76.5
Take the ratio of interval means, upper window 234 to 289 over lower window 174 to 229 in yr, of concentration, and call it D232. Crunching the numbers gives 1.04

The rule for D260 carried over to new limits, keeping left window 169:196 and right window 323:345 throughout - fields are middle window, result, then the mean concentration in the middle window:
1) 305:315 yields 0.30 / 75.1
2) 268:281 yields -0.02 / 76.4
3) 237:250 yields -0.32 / 77.1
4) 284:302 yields 0.35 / 75.4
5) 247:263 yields -0.07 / 76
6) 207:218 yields 0.31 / 72.1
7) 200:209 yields 0.25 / 71.9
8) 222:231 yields -0.07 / 75.3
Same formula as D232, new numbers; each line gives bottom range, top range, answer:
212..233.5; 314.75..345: 1.05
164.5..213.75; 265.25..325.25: 1.04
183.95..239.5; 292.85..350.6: 1.04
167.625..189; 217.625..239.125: 1.03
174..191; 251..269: 1.05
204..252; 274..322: 1.02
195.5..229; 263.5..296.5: 1.04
